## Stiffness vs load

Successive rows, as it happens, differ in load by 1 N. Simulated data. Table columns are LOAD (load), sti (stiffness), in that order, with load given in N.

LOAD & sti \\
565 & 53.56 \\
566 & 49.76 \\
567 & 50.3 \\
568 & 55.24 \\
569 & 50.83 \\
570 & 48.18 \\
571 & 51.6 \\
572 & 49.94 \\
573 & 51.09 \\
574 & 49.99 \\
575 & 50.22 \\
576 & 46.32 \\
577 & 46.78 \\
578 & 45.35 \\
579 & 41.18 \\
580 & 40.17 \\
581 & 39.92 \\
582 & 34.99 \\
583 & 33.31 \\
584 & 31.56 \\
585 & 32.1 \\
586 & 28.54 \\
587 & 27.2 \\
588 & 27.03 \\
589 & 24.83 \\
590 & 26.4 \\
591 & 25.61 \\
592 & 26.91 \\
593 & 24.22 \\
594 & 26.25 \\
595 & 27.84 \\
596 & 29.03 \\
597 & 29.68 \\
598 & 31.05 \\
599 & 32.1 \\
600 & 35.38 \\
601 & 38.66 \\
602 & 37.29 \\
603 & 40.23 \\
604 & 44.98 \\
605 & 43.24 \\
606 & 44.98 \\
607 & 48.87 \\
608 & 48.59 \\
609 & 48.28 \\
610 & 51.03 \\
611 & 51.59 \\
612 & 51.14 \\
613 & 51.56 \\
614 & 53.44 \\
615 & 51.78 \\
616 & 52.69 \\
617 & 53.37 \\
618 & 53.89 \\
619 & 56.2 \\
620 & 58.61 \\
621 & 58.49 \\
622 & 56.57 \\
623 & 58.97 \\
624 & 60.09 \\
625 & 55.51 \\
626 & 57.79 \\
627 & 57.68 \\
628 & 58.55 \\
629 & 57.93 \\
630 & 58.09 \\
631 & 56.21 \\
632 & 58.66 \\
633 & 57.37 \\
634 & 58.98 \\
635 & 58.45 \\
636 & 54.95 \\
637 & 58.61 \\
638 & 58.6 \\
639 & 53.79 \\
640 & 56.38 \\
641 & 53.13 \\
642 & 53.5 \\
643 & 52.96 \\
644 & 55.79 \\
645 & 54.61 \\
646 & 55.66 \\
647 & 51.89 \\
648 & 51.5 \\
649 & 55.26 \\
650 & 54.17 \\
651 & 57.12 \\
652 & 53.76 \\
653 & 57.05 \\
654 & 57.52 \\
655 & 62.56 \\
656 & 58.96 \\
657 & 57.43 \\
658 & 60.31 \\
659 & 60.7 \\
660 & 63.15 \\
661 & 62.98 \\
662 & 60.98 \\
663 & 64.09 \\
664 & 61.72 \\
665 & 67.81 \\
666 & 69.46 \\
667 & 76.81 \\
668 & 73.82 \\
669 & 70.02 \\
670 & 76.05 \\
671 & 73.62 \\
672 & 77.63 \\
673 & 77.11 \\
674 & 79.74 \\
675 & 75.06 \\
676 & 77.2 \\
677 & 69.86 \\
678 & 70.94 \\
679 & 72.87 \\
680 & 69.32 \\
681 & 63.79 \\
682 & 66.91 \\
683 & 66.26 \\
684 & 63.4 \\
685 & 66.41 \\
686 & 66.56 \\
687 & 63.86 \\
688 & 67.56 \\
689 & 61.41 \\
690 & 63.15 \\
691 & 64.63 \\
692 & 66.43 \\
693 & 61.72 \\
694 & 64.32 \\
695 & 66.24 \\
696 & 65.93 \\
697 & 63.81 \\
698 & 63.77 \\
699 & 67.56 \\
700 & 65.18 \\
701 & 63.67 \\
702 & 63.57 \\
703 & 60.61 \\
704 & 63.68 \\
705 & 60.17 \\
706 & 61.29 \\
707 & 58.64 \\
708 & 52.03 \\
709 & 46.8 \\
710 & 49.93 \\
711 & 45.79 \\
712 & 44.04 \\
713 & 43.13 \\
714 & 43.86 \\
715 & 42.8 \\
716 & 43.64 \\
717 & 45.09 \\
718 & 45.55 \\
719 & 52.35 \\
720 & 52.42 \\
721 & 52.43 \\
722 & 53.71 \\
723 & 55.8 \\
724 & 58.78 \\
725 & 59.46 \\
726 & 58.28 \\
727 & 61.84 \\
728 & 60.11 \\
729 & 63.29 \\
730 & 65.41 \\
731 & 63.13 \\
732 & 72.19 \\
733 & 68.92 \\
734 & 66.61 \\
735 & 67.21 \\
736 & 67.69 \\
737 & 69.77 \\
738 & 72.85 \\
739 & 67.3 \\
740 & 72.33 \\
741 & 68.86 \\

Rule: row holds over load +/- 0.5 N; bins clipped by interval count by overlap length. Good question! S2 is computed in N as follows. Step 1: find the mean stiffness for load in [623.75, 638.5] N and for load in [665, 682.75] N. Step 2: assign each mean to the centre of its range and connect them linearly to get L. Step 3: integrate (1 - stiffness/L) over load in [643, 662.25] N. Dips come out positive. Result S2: 2.4 N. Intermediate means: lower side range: 57.8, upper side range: 72.7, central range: 57.3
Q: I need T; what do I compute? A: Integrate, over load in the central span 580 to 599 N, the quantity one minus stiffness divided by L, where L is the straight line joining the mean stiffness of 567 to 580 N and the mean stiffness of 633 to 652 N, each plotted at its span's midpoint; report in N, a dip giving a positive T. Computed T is 7.8 N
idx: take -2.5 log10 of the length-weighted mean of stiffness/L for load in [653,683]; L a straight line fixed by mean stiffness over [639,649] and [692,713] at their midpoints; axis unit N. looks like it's -0.21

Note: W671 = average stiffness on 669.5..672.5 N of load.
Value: 75.8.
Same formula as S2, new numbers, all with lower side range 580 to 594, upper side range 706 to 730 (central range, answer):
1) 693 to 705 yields -3.7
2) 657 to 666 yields -4.3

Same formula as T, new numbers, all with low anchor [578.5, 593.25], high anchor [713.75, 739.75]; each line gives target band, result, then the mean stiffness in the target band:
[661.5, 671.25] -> -4.6 N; 69.3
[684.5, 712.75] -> -4.0 N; 60.9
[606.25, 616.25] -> -4.0 N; 50.7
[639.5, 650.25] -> -2.8 N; 54.1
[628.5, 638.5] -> -4.3 N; 57.8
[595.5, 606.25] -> -0.8 N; 36.8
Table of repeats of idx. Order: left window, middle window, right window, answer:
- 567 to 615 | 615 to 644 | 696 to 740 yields -0.23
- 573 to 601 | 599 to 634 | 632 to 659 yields -0.14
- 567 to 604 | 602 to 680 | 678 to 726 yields -0.23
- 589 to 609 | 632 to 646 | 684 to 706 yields -0.19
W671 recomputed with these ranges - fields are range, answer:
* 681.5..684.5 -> 65.5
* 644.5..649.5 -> 53.8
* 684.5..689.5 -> 65.2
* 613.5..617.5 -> 52.8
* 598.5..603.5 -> 36.7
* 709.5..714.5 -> 45.4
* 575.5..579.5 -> 44.9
